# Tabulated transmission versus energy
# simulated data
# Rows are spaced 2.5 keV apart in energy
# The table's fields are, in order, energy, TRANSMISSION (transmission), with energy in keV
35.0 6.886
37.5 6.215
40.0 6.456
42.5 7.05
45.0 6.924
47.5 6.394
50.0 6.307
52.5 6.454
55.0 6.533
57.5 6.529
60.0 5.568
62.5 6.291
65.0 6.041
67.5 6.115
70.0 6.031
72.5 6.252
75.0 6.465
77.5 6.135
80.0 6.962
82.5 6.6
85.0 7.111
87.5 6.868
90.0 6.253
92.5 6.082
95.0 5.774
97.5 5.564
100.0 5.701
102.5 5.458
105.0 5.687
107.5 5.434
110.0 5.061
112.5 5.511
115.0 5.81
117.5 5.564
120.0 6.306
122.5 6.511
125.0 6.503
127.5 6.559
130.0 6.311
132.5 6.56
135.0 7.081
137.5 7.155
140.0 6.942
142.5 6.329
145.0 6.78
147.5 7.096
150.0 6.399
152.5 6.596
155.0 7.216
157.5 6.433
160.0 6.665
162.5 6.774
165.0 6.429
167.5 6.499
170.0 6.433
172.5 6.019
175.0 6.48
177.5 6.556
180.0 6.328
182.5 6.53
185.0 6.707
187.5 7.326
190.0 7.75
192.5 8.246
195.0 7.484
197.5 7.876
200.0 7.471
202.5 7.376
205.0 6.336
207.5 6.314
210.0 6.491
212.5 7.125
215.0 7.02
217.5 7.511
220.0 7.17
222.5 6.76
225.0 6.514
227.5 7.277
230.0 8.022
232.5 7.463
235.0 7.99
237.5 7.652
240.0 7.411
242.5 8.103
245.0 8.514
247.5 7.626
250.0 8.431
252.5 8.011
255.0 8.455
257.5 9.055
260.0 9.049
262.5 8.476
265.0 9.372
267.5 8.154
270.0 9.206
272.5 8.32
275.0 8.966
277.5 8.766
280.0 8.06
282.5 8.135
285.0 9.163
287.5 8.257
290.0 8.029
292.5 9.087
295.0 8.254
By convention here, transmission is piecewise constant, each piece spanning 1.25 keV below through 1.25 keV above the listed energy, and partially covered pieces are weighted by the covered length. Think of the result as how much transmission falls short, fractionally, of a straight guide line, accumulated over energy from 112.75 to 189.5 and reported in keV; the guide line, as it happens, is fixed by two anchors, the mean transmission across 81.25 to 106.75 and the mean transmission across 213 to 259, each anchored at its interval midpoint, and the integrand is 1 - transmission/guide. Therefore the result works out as 2.1 keV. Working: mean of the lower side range 6.1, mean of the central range 6.56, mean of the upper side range 7.72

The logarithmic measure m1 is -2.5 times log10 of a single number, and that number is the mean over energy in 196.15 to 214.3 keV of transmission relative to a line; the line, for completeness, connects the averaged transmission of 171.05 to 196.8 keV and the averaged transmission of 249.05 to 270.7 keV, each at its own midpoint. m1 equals 0.07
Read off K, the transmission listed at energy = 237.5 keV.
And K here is 7.652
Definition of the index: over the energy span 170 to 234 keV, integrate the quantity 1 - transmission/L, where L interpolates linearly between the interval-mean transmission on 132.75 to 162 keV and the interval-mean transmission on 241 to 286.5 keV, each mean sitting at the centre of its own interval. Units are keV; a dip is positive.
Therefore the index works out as 4.8 keV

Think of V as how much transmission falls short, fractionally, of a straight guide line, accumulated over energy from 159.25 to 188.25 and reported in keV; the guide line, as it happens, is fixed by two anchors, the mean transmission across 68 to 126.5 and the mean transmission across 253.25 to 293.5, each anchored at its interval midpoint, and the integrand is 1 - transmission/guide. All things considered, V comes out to 2.6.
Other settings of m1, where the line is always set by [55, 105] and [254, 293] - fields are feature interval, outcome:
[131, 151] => 0.03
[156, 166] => 0.10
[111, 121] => 0.16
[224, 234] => 0.10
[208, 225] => 0.14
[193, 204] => 0.02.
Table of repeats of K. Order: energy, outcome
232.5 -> 7.463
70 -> 6.031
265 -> 9.372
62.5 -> 6.291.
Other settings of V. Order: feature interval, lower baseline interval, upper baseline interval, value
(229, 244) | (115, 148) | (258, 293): 0.5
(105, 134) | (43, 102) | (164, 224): 2.4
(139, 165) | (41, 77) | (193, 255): 1.0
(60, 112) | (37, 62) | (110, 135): 2.0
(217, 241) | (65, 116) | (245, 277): 2.2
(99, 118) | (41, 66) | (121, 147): 3.1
